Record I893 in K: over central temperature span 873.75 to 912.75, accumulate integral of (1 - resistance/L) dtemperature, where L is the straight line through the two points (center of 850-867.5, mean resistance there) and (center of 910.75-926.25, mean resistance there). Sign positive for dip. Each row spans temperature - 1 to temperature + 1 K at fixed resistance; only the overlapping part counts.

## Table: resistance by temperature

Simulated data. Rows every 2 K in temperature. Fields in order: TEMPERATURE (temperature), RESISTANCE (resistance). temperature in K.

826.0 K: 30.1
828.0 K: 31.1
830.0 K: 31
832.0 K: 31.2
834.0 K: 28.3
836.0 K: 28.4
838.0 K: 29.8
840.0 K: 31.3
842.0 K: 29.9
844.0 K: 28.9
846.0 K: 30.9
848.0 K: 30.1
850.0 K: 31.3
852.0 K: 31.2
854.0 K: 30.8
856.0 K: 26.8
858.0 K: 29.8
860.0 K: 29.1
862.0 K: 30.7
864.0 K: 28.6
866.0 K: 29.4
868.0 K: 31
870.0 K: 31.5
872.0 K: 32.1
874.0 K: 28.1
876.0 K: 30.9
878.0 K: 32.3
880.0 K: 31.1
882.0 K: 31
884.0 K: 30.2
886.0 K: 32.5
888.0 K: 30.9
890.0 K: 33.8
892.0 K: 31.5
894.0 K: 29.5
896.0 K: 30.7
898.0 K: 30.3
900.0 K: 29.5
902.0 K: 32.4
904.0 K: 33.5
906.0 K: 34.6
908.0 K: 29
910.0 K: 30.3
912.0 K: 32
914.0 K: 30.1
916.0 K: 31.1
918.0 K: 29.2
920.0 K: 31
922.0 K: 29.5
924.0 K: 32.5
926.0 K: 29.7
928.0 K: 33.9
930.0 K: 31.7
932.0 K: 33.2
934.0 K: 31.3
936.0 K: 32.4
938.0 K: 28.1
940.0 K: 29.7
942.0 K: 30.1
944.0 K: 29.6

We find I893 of -1.29 K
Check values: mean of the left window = 29.7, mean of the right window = 30.7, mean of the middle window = 31.3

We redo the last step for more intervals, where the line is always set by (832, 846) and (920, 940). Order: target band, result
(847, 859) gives 0.0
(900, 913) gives -0.4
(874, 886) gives -0.2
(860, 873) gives -0.1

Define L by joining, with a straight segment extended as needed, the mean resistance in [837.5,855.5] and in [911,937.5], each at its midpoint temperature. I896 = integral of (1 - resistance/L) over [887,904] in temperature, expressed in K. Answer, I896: -0.1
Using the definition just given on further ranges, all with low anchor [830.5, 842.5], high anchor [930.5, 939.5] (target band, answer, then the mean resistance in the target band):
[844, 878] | 0.0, 30.2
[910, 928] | 0.1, 30.8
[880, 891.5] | -0.4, 31.6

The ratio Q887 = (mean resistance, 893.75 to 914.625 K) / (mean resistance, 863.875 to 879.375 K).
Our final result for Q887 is 1.0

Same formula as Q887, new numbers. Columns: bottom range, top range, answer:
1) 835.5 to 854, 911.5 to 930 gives 1.02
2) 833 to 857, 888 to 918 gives 1.05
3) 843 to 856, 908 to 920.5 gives 1.01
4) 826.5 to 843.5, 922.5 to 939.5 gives 1.05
